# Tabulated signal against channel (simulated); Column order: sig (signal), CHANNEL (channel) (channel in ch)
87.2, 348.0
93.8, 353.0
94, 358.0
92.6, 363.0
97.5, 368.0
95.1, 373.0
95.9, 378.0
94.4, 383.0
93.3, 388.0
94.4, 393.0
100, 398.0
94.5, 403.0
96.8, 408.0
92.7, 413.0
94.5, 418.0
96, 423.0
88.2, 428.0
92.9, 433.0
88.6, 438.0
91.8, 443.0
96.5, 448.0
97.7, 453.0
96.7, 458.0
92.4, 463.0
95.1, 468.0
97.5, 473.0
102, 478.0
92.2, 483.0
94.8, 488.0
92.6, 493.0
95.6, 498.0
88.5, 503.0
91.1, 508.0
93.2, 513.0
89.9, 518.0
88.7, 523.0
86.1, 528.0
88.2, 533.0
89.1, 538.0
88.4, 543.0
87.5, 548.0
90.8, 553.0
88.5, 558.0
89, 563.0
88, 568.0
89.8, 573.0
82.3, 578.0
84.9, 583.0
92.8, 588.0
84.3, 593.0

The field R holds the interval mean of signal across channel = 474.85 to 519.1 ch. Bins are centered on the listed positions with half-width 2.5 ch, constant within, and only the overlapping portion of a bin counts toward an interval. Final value 93.5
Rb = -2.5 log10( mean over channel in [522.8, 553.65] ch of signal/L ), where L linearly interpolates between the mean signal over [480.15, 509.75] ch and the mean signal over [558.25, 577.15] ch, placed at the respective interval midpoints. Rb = 0.02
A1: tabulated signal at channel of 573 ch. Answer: 89.8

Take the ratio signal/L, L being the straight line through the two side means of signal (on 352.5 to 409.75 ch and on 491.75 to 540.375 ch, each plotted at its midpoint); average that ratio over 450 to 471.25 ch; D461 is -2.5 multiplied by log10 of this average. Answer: -0.04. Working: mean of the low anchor 95.2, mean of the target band 95.6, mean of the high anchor 90.2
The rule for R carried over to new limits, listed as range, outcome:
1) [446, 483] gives 96.5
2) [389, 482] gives 94.8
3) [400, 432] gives 93.8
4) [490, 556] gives 90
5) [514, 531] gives 88.7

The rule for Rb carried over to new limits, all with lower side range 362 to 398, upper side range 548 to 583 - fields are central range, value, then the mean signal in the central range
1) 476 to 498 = -0.051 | 95.3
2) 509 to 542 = 0.002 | 89.2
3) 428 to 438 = 0.029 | 90.7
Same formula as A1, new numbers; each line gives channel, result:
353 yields 93.8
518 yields 89.9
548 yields 87.5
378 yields 95.9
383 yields 94.4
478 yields 102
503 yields 88.5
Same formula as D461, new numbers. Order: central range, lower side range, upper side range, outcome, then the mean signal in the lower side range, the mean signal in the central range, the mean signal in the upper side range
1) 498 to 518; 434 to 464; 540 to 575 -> -0.002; 94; 91.4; 88.8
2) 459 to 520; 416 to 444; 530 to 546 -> -0.045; 92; 93.8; 88.5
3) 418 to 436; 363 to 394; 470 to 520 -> 0.022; 94.9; 92.6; 93.8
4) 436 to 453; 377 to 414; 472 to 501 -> 0.026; 95.3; 93.2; 95.6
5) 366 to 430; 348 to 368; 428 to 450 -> -0.027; 93.2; 94.9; 91.9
